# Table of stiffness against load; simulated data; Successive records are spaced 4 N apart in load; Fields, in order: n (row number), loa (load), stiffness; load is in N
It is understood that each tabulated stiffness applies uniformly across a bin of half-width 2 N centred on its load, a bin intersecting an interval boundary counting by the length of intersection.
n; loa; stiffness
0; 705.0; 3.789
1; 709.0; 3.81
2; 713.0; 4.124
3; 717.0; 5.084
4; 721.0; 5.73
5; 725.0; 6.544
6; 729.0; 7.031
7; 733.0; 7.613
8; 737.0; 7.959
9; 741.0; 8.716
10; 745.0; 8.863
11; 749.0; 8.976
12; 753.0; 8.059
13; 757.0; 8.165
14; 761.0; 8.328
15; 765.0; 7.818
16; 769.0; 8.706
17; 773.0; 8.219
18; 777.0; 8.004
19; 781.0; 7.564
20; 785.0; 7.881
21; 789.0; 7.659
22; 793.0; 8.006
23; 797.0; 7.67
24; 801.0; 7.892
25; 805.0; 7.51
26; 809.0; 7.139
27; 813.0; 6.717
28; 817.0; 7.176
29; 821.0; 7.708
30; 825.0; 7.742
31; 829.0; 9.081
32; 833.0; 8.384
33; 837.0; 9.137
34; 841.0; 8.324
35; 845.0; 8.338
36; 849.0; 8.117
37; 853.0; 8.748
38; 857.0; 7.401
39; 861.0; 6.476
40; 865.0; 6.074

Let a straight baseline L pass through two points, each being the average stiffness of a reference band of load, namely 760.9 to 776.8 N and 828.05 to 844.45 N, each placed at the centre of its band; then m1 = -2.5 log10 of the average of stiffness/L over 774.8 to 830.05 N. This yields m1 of 0.10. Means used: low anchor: 8.23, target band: 7.67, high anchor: 8.67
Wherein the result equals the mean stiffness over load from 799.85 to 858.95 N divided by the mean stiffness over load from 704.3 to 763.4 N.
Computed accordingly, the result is 1.1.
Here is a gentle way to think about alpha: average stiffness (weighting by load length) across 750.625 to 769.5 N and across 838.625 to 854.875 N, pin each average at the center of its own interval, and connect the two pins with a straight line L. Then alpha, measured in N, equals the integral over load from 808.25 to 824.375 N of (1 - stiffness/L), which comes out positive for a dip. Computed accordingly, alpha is 2.1 N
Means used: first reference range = 8.19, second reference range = 8.4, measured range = 7.24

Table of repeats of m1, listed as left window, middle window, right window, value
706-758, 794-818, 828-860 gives 0.067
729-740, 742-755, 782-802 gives -0.118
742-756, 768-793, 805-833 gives 0.026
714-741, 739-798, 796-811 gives -0.146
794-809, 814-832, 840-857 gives 0.007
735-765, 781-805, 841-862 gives 0.058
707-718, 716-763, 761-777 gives -0.238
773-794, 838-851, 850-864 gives -0.107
